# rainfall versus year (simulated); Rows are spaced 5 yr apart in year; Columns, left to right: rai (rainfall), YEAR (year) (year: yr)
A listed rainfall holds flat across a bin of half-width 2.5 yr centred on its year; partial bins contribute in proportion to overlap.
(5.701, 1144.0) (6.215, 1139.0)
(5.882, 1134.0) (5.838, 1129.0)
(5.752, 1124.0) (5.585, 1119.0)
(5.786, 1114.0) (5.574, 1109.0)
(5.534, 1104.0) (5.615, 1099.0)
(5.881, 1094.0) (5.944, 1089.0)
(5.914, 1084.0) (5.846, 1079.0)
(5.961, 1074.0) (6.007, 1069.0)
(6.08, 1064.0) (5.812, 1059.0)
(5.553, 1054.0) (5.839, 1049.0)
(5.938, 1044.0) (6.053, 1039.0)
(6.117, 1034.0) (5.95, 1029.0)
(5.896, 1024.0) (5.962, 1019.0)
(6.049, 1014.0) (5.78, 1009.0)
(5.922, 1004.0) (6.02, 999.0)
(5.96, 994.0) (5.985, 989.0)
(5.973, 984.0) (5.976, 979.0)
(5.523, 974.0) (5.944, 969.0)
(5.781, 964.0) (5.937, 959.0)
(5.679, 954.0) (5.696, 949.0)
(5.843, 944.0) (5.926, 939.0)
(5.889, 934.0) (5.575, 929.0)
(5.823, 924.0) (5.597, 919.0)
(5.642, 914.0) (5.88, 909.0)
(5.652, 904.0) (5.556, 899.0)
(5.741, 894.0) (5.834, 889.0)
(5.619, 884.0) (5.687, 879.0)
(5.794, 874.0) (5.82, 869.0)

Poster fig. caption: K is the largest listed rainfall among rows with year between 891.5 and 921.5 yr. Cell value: 5.88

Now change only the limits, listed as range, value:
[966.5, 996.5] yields 5.985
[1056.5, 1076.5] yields 6.08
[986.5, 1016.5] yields 6.049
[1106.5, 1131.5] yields 5.838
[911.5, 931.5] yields 5.823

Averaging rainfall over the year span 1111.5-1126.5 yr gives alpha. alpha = 5.71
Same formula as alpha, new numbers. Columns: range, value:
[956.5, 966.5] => 5.86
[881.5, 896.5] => 5.73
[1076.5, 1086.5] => 5.88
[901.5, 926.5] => 5.72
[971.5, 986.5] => 5.82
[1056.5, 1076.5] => 5.96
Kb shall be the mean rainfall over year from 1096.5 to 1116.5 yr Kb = 5.63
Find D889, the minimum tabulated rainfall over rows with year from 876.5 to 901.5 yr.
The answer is 5.556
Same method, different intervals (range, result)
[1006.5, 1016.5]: 5.78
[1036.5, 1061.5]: 5.553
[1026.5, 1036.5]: 5.95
